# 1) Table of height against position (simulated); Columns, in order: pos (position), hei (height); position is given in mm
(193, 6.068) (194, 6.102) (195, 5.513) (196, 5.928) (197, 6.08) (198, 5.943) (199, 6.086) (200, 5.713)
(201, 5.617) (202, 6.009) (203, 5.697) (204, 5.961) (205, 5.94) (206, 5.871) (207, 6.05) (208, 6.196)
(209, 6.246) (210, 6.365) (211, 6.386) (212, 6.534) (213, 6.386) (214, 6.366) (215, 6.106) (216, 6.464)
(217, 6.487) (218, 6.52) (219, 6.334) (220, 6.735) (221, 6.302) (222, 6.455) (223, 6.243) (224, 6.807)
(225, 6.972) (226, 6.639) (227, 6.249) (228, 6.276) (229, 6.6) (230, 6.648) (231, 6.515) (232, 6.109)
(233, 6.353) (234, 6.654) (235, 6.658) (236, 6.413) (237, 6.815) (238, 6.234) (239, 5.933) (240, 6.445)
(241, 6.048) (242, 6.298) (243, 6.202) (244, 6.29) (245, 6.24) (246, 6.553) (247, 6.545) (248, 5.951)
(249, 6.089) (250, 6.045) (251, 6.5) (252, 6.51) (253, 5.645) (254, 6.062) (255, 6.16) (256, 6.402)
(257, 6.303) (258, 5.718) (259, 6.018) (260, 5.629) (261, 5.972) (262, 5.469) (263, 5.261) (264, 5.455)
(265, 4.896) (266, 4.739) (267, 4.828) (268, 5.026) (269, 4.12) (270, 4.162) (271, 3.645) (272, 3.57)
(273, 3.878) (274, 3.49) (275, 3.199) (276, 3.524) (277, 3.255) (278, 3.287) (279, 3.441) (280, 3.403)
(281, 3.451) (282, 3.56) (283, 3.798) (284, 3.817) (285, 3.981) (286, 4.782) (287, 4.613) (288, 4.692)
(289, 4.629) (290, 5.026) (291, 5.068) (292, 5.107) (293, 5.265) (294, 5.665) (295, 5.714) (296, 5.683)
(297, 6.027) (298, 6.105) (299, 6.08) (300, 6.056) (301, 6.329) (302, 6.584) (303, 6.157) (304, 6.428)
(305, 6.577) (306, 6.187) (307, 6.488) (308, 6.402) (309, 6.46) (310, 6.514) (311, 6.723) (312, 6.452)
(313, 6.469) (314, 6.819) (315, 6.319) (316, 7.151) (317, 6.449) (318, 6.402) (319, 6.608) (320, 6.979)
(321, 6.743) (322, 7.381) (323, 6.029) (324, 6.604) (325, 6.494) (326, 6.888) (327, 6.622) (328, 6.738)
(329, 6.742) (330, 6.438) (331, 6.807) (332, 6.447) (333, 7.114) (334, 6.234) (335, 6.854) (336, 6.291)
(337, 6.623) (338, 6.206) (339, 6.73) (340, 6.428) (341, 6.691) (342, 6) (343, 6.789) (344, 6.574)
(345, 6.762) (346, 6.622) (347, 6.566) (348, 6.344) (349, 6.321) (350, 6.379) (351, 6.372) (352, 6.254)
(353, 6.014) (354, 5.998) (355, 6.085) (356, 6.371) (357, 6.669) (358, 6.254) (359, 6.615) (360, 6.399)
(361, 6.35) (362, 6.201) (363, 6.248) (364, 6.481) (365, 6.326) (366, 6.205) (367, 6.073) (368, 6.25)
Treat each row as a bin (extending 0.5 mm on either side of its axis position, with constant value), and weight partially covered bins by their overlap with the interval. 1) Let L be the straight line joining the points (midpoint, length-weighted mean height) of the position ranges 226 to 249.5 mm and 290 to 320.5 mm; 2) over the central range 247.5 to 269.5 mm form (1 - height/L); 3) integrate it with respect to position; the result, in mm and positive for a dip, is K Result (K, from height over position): 2.25 mm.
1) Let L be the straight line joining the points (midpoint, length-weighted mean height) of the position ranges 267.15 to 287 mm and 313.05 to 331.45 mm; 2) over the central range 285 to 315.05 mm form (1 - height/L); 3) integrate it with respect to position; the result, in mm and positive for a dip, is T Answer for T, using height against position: -3.5 mm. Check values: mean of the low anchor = 3.8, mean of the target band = 5.88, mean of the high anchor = 6.67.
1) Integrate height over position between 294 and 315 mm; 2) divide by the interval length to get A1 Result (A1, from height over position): 6.3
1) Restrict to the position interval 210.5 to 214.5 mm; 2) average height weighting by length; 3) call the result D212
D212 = 6.42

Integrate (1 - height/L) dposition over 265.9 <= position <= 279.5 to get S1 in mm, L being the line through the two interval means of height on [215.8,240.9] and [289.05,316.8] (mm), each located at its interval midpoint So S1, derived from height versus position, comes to 5.3 mm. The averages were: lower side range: 6.47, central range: 3.84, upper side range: 6.12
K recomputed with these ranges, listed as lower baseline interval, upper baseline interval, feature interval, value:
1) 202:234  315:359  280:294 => 4.3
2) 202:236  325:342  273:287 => 6.1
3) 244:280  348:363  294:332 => -4.6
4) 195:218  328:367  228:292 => 9.7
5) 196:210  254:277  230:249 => -3.6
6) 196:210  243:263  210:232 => -1.7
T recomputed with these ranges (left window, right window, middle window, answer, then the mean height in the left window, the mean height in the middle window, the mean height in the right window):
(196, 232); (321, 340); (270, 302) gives 9.6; 6.27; 4.55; 6.62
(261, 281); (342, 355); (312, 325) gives -2.6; 4.17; 6.65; 6.39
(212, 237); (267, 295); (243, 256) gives -1.8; 6.48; 6.22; 4.17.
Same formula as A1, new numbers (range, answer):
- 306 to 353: 6.56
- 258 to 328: 5.41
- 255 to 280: 4.64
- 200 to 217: 6.13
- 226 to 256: 6.32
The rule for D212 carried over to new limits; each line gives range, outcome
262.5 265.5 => 5.2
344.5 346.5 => 6.69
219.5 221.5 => 6.52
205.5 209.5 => 6.09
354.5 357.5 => 6.38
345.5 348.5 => 6.51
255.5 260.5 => 6.01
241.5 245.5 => 6.26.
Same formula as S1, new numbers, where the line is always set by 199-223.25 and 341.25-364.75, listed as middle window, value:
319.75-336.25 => -0.8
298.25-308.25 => 0.0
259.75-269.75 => 1.9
